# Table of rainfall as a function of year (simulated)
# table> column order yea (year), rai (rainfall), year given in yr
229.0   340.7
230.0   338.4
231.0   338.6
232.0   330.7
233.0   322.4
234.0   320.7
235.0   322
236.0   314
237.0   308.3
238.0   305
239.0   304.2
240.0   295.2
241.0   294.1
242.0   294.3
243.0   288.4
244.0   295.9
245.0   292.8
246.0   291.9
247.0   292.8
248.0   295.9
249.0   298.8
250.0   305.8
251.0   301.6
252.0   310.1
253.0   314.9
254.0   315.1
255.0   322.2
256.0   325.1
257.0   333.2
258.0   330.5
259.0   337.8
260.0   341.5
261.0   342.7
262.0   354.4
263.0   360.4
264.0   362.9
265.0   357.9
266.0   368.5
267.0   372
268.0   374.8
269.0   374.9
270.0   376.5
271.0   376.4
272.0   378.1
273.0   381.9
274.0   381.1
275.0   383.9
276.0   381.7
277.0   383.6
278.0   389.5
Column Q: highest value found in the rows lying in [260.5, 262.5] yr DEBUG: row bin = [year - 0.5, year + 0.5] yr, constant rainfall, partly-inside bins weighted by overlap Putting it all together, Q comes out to 354.4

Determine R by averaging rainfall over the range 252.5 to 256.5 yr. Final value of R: 319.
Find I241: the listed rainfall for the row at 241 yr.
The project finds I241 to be 294.1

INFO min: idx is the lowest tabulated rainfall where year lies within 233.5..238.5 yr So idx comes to 305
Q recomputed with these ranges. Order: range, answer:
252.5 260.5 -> 341.5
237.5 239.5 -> 305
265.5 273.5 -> 381.9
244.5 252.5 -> 310.1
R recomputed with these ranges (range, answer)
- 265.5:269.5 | 373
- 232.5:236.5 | 320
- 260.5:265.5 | 356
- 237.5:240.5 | 301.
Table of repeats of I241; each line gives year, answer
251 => 301.6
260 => 341.5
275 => 383.9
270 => 376.5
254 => 315.1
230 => 338.4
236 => 314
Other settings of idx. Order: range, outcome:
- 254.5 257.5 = 322.2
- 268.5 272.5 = 374.9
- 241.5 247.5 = 288.4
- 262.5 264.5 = 360.4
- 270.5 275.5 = 376.4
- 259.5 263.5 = 341.5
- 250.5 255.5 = 301.6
